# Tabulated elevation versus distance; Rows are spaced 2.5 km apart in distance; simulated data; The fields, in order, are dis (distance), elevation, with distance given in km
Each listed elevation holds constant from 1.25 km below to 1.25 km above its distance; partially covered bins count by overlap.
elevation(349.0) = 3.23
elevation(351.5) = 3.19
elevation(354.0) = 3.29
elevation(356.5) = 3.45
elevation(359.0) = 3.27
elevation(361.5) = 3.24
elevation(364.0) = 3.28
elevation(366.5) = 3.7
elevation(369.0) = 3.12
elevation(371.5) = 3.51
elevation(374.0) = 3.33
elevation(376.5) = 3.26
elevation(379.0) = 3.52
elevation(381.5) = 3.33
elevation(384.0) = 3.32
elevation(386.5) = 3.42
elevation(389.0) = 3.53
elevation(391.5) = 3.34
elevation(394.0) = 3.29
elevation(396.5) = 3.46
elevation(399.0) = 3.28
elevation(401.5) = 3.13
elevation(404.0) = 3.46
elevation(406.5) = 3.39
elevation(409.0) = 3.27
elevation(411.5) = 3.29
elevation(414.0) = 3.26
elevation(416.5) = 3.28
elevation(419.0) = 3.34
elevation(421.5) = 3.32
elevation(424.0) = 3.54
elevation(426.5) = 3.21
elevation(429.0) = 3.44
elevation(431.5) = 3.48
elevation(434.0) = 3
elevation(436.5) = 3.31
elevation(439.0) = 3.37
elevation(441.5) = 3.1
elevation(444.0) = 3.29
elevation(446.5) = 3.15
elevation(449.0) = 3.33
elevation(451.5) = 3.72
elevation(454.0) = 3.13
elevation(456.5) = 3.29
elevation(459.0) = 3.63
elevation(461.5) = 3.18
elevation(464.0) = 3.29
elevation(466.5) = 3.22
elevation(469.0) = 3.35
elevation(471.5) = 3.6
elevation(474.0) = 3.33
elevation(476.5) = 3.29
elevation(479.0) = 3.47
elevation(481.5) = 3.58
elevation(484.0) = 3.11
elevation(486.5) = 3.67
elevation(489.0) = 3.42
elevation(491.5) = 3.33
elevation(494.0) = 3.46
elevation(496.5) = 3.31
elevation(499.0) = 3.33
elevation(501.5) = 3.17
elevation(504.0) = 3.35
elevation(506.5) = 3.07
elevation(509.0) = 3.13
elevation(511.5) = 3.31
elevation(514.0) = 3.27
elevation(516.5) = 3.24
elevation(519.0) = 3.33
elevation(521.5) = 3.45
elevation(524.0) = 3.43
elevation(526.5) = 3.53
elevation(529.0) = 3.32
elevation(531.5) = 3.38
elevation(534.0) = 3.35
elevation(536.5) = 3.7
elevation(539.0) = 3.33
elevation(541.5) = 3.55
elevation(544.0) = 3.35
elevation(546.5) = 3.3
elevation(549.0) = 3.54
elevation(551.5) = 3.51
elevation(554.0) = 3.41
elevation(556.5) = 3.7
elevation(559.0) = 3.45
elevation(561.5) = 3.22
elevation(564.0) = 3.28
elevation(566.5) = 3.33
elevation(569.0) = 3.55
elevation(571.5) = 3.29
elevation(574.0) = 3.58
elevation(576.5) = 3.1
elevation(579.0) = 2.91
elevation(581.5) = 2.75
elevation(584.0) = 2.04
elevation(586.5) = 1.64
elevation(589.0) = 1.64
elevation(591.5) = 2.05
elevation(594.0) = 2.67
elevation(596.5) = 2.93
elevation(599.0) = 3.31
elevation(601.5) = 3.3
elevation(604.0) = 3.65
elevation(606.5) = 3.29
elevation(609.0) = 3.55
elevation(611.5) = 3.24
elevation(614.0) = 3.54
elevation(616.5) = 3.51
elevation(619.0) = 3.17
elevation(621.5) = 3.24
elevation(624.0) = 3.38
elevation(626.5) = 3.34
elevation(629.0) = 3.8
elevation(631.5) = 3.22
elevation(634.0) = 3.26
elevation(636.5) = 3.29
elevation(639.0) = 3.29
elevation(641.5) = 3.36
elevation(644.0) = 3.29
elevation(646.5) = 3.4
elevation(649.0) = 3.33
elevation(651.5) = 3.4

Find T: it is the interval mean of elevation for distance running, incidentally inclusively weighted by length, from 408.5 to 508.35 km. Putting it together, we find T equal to 3.33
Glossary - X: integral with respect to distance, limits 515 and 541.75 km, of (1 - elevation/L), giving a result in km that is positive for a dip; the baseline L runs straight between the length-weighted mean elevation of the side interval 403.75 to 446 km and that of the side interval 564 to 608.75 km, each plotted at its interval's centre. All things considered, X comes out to -3.2 km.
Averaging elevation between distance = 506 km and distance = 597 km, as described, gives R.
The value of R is 3.15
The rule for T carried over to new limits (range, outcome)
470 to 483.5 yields 3.43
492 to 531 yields 3.31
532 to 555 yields 3.45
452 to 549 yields 3.36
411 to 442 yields 3.31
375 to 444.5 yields 3.33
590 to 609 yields 3.04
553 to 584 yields 3.25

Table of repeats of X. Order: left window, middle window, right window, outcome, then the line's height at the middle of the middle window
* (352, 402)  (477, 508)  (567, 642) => -1.2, 3.22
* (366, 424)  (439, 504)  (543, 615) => -2.0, 3.25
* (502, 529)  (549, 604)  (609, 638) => 5.4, 3.34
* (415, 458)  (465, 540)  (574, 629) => -4.1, 3.19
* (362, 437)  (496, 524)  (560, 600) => -2.3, 3.03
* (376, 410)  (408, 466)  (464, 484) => 1.0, 3.37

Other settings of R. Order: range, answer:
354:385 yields 3.36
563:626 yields 3.04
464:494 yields 3.4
